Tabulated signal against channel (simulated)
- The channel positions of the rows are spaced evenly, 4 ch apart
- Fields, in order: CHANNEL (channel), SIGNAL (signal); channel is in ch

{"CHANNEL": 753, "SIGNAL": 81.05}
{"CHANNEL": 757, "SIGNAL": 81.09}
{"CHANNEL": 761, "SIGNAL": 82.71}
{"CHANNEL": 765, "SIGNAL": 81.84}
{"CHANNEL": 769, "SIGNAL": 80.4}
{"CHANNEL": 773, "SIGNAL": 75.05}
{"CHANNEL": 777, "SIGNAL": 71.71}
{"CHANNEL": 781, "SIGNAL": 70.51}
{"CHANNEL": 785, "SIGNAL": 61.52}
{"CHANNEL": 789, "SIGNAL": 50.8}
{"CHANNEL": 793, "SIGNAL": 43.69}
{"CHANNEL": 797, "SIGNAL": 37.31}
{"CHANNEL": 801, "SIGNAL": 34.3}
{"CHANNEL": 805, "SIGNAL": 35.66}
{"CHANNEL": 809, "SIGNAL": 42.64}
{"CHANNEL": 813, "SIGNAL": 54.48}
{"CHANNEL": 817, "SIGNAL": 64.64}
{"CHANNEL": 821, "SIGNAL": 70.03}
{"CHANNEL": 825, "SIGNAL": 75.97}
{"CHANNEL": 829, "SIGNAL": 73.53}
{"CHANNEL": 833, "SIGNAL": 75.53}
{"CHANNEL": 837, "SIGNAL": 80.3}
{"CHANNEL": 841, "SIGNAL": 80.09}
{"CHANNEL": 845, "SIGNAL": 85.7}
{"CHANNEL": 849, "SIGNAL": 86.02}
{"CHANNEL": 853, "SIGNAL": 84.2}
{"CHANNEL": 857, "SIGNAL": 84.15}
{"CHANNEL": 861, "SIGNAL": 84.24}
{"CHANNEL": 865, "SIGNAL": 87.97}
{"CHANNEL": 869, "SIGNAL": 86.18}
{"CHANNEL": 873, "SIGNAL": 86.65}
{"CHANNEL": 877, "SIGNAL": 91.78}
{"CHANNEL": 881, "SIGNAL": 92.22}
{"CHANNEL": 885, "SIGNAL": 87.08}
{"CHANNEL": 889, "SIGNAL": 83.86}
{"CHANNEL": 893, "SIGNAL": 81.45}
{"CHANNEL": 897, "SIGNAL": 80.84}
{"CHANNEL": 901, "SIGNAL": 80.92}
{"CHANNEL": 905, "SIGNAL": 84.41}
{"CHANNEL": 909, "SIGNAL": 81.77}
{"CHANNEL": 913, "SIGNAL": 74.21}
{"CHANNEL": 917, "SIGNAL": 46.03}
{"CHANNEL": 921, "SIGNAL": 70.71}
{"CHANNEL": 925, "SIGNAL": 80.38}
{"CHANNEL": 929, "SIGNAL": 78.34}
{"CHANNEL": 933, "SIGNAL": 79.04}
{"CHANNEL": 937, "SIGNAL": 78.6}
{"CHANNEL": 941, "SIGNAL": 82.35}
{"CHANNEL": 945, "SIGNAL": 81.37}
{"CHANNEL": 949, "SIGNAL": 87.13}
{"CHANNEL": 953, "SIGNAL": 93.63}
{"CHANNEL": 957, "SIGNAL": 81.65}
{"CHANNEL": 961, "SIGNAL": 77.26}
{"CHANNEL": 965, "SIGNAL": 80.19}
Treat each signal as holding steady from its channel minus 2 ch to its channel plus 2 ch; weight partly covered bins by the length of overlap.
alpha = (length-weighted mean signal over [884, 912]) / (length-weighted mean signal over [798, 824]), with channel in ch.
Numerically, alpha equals 1.62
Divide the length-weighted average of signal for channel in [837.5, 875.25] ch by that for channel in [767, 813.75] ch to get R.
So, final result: 1.55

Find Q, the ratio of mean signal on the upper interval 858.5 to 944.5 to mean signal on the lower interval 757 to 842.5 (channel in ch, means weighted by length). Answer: 1.3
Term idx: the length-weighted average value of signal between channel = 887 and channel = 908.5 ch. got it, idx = 82.3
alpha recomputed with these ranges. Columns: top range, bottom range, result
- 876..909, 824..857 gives 1.05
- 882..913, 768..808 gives 1.50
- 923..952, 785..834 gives 1.49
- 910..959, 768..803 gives 1.35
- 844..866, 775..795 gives 1.43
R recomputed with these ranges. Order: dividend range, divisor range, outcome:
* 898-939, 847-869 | 0.88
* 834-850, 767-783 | 1.11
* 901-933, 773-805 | 1.40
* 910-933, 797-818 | 1.60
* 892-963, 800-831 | 1.38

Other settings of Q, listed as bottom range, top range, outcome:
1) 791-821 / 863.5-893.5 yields 1.89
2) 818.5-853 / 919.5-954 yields 1.03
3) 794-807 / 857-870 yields 2.36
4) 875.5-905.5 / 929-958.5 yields 0.97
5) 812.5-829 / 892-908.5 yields 1.20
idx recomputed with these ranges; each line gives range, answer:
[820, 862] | 80.1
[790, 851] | 62.5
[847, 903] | 85.5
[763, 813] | 57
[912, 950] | 75.6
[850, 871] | 85.4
